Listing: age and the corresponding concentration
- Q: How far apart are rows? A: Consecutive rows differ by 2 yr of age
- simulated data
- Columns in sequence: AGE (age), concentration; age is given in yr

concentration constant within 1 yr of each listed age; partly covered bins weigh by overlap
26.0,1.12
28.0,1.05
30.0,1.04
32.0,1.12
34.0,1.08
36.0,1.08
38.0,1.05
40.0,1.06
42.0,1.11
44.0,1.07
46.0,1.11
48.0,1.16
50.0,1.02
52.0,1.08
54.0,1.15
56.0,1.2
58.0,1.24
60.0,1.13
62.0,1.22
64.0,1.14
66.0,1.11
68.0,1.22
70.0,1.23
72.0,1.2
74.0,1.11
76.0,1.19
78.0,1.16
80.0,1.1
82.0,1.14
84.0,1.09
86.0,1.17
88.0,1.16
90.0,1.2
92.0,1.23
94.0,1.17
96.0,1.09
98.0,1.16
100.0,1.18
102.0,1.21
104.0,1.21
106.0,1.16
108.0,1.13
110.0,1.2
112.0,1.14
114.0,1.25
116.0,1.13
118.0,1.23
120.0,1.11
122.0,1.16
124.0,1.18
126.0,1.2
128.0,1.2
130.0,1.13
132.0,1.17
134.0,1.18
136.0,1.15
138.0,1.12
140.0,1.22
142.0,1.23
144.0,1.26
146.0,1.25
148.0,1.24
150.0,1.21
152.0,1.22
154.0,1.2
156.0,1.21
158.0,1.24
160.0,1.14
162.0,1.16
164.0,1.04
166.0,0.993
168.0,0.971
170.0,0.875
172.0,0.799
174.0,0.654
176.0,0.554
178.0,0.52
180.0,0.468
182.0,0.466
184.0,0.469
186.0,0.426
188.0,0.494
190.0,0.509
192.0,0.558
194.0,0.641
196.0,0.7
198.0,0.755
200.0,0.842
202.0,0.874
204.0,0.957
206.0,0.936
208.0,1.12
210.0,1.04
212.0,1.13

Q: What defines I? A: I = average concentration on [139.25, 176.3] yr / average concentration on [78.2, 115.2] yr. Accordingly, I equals 0.9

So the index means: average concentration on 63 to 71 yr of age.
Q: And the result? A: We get 1.18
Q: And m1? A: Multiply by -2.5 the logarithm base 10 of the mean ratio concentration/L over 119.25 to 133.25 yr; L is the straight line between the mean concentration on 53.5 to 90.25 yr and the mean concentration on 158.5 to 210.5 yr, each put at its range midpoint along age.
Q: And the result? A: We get -0.19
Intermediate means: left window 1.17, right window 0.77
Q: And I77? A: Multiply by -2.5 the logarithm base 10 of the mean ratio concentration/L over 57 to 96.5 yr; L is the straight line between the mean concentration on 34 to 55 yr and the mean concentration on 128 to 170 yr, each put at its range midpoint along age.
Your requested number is -0.05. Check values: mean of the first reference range 1.09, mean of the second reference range 1.16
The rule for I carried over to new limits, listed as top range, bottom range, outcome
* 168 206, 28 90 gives 0.58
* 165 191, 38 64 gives 0.56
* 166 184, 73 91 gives 0.59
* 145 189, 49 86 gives 0.77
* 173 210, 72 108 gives 0.58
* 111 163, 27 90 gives 1.05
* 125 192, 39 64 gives 0.85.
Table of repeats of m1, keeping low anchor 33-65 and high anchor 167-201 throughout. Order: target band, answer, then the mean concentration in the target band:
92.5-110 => -0.25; 1.17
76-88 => -0.14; 1.14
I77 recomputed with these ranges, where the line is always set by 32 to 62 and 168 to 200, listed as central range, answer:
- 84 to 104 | -0.24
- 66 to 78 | -0.16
